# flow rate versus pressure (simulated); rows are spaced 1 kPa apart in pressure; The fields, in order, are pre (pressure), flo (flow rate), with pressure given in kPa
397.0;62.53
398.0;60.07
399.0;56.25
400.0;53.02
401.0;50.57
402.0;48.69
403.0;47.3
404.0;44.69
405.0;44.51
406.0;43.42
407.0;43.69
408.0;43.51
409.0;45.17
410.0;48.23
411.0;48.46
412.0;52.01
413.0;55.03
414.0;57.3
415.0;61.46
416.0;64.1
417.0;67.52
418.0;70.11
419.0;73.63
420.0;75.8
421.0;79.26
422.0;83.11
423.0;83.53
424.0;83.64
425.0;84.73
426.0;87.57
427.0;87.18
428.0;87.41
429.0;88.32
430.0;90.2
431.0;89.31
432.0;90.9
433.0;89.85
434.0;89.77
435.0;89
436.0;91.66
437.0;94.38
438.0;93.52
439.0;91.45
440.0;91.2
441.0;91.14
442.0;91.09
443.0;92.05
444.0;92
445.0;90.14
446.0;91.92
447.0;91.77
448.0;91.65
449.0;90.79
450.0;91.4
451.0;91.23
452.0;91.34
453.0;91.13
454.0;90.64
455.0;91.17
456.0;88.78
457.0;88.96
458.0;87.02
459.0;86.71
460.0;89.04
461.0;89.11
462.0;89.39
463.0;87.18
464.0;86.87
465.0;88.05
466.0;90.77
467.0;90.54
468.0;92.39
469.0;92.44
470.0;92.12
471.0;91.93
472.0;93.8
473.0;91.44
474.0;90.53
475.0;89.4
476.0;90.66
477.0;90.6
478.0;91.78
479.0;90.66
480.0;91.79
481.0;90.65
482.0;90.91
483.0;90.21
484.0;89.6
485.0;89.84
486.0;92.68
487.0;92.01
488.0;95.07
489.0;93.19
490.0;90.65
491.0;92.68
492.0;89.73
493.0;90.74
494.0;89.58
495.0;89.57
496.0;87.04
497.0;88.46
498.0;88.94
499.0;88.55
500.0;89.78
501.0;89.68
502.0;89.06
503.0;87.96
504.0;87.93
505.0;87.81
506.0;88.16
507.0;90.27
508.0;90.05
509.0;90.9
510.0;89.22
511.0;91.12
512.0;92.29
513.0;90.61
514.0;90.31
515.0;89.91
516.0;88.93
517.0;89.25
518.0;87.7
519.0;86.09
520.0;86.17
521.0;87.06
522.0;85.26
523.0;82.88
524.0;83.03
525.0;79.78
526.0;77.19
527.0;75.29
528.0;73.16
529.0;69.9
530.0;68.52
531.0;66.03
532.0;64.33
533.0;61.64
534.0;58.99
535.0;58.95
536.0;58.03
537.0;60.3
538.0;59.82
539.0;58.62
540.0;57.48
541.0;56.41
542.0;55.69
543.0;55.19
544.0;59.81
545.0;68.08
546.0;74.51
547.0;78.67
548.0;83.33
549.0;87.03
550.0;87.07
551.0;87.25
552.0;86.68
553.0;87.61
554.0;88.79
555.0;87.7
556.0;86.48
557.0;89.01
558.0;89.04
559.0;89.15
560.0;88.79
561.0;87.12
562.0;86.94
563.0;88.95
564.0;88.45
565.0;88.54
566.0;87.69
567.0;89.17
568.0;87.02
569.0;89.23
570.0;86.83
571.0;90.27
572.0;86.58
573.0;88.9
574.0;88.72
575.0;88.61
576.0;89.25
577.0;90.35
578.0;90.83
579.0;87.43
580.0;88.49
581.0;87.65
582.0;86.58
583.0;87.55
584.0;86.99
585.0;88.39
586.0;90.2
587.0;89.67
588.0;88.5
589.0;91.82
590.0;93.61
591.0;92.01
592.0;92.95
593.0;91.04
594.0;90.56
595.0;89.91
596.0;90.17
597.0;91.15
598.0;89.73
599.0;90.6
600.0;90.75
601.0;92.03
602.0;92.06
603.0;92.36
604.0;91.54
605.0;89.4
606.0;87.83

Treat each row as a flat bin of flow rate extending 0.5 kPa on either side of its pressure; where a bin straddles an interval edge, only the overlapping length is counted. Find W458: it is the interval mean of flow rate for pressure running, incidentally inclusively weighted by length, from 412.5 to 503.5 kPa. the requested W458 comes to 87.8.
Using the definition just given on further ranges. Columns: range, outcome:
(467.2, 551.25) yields 82.9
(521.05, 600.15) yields 81.7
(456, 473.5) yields 89.8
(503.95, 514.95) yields 90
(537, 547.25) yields 61.9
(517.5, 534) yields 76.6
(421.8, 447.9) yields 89.6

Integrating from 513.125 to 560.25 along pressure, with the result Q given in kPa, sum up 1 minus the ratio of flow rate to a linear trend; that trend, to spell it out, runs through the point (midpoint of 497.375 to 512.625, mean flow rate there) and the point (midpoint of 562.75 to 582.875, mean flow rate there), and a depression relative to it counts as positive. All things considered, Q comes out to 6.6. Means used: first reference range 89.4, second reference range 88.5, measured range 76.4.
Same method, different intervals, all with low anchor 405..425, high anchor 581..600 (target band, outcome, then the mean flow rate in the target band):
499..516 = -2.8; 89.6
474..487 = -3.3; 90.8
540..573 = 1.0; 82.3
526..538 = 2.3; 65.3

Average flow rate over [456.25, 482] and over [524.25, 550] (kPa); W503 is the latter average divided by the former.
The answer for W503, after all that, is 0.75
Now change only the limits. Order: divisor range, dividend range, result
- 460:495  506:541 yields 0.85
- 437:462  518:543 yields 0.77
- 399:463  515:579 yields 1.03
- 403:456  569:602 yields 1.15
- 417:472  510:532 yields 0.93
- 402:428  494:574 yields 1.29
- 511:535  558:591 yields 1.12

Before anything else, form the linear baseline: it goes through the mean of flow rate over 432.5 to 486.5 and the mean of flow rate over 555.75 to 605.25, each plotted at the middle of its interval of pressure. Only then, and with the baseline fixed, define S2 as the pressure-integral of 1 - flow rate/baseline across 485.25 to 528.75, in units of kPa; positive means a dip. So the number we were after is 1.1 kPa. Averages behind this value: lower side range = 90.7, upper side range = 89.4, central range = 87.9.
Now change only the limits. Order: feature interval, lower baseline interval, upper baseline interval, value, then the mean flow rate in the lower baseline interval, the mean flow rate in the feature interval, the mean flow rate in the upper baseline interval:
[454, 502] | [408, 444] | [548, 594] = -4.74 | 78.5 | 90.3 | 88.6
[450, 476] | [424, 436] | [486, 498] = -0.12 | 88.5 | 90.1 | 90.8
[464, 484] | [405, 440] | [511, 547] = -4.67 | 74.1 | 90.9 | 73.4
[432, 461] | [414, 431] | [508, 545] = -4.76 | 78.9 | 90.7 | 74.7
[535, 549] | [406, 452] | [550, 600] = 3.64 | 79.2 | 64.2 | 89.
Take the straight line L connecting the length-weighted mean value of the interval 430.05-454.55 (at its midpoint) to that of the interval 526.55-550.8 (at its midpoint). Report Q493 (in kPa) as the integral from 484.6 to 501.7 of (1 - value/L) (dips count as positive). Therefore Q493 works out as -2.7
